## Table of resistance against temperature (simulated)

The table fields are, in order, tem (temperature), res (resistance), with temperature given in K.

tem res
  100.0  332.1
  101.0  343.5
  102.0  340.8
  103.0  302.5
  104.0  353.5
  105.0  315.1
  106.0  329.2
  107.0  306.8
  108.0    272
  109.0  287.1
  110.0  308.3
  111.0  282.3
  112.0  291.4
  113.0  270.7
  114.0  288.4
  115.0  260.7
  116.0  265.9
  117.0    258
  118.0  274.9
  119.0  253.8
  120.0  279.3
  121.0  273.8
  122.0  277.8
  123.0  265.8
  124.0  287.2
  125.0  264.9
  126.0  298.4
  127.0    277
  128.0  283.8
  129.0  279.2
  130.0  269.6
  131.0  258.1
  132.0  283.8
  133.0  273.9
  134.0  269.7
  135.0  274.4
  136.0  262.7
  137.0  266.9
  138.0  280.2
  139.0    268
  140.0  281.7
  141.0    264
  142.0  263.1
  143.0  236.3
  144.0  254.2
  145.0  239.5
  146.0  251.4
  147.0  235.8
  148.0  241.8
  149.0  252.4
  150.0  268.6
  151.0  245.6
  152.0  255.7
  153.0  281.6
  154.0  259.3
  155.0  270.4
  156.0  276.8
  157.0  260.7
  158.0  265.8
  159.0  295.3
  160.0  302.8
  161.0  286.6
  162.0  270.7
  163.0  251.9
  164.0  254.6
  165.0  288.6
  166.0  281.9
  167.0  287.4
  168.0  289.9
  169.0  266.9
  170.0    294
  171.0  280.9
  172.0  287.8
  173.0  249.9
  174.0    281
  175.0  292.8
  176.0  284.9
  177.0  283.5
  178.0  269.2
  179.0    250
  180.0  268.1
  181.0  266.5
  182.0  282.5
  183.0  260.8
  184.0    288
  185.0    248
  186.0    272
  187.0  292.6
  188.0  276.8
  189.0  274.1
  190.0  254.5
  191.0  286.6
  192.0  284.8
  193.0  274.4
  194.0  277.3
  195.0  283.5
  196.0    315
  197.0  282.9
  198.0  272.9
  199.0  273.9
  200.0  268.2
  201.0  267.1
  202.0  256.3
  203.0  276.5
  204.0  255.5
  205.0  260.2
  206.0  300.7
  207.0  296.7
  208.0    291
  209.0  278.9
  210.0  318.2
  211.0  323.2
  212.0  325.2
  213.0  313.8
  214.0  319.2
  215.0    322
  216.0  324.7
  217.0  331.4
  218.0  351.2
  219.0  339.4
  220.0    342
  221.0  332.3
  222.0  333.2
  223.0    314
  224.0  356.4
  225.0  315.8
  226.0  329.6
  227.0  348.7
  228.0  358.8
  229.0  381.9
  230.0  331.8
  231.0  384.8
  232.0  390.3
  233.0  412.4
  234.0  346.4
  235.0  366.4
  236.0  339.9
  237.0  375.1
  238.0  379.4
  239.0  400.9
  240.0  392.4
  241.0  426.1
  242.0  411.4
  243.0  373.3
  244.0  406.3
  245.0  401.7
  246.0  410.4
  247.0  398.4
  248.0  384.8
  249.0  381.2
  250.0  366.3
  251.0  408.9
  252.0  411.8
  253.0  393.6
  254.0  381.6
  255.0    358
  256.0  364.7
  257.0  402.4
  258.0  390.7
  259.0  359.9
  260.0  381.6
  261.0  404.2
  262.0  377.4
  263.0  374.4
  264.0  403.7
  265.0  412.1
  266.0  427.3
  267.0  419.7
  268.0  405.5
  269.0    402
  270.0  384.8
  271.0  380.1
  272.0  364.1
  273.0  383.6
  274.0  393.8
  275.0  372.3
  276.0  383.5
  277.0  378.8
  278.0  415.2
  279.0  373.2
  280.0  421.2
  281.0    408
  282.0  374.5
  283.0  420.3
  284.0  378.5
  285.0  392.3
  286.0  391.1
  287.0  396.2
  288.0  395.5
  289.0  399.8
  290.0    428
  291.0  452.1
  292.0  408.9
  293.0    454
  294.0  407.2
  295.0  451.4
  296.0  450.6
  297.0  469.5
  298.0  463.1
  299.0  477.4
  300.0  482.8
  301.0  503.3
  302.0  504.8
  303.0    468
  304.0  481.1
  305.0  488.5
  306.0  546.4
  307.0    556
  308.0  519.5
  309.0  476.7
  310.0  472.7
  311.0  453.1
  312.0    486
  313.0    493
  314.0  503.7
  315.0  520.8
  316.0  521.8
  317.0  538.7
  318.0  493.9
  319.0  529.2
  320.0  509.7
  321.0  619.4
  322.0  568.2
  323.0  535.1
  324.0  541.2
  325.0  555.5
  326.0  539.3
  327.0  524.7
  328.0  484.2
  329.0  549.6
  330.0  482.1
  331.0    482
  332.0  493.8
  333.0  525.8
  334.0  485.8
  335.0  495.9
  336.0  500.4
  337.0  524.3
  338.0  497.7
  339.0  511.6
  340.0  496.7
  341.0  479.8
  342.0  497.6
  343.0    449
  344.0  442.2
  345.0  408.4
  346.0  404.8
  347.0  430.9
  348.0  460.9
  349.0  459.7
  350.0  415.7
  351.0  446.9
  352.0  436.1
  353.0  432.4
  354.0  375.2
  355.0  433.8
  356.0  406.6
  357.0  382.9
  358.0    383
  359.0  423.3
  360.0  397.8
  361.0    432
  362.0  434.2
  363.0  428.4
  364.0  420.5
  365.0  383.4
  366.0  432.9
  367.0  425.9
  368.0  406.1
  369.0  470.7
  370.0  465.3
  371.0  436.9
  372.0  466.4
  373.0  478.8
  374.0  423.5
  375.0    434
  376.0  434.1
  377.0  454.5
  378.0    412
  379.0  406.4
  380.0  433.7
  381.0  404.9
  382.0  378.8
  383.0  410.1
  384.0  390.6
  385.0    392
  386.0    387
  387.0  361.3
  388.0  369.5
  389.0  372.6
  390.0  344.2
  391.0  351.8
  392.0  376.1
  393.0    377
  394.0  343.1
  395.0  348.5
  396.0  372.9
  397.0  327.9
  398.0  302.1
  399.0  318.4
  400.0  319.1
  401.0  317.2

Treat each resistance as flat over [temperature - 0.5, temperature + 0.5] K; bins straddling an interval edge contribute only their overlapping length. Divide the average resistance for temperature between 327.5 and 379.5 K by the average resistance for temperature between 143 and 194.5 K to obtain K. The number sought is 1.66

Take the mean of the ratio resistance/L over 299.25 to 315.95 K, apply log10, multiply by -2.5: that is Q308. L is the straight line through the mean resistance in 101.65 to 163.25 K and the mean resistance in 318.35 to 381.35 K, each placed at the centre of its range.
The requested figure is -0.17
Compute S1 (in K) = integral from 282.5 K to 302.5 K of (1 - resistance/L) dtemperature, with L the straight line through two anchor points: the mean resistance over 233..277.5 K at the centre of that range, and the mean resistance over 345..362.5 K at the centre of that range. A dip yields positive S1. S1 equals -1.8 K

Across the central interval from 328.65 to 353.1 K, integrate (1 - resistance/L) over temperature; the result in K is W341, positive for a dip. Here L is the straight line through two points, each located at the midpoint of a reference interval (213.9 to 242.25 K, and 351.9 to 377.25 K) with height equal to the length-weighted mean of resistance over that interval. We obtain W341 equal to -3.4 K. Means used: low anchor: 357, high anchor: 426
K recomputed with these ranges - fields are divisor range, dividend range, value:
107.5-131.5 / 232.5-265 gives 1.40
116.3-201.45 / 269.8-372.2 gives 1.68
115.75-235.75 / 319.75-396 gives 1.54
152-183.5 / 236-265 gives 1.42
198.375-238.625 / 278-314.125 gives 1.38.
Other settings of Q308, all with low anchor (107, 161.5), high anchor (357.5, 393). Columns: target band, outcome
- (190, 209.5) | 0.11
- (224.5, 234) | -0.11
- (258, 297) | -0.13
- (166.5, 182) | 0.06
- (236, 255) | -0.17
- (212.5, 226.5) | -0.03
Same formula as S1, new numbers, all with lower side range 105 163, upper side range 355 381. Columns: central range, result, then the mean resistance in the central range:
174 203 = 3.1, 275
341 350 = -0.7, 445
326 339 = -3.3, 506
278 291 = -1.0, 401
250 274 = -2.3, 391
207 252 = -2.9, 358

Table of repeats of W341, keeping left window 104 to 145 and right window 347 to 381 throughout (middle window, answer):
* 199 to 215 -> 1.88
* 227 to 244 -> -1.58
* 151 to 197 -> 4.80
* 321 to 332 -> -3.39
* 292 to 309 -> -4.04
